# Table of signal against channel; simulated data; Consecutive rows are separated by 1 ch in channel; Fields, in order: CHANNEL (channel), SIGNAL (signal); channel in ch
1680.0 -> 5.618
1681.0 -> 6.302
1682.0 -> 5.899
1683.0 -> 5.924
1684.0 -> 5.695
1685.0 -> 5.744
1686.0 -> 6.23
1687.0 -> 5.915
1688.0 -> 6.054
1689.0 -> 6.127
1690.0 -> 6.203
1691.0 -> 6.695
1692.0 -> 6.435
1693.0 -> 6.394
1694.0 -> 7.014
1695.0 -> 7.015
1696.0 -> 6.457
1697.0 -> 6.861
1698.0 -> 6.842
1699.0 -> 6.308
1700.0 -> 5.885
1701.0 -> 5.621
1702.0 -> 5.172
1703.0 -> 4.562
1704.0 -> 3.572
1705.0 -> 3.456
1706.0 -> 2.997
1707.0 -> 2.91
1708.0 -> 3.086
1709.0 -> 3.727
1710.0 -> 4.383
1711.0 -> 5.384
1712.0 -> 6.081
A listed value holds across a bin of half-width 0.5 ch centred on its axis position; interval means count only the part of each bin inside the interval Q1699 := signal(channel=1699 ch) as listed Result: 6.308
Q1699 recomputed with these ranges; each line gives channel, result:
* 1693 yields 6.394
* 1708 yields 3.086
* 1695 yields 7.015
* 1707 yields 2.91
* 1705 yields 3.456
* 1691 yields 6.695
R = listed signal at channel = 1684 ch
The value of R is 5.695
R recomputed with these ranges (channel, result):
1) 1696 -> 6.457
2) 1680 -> 5.618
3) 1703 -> 4.562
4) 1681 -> 6.302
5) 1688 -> 6.054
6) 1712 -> 6.081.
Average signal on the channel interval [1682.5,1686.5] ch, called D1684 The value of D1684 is 5.9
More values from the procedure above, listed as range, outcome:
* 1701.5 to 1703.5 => 4.87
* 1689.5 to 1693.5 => 6.43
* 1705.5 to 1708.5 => 3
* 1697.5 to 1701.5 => 6.16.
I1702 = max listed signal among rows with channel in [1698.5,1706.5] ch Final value 6.308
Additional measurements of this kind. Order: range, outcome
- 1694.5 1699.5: 7.015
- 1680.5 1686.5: 6.302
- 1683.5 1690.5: 6.23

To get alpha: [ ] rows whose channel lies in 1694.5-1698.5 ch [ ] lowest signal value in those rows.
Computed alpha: 6.457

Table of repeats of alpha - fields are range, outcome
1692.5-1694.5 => 6.394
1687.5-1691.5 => 6.054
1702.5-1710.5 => 2.91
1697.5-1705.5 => 3.456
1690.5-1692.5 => 6.435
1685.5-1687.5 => 5.915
